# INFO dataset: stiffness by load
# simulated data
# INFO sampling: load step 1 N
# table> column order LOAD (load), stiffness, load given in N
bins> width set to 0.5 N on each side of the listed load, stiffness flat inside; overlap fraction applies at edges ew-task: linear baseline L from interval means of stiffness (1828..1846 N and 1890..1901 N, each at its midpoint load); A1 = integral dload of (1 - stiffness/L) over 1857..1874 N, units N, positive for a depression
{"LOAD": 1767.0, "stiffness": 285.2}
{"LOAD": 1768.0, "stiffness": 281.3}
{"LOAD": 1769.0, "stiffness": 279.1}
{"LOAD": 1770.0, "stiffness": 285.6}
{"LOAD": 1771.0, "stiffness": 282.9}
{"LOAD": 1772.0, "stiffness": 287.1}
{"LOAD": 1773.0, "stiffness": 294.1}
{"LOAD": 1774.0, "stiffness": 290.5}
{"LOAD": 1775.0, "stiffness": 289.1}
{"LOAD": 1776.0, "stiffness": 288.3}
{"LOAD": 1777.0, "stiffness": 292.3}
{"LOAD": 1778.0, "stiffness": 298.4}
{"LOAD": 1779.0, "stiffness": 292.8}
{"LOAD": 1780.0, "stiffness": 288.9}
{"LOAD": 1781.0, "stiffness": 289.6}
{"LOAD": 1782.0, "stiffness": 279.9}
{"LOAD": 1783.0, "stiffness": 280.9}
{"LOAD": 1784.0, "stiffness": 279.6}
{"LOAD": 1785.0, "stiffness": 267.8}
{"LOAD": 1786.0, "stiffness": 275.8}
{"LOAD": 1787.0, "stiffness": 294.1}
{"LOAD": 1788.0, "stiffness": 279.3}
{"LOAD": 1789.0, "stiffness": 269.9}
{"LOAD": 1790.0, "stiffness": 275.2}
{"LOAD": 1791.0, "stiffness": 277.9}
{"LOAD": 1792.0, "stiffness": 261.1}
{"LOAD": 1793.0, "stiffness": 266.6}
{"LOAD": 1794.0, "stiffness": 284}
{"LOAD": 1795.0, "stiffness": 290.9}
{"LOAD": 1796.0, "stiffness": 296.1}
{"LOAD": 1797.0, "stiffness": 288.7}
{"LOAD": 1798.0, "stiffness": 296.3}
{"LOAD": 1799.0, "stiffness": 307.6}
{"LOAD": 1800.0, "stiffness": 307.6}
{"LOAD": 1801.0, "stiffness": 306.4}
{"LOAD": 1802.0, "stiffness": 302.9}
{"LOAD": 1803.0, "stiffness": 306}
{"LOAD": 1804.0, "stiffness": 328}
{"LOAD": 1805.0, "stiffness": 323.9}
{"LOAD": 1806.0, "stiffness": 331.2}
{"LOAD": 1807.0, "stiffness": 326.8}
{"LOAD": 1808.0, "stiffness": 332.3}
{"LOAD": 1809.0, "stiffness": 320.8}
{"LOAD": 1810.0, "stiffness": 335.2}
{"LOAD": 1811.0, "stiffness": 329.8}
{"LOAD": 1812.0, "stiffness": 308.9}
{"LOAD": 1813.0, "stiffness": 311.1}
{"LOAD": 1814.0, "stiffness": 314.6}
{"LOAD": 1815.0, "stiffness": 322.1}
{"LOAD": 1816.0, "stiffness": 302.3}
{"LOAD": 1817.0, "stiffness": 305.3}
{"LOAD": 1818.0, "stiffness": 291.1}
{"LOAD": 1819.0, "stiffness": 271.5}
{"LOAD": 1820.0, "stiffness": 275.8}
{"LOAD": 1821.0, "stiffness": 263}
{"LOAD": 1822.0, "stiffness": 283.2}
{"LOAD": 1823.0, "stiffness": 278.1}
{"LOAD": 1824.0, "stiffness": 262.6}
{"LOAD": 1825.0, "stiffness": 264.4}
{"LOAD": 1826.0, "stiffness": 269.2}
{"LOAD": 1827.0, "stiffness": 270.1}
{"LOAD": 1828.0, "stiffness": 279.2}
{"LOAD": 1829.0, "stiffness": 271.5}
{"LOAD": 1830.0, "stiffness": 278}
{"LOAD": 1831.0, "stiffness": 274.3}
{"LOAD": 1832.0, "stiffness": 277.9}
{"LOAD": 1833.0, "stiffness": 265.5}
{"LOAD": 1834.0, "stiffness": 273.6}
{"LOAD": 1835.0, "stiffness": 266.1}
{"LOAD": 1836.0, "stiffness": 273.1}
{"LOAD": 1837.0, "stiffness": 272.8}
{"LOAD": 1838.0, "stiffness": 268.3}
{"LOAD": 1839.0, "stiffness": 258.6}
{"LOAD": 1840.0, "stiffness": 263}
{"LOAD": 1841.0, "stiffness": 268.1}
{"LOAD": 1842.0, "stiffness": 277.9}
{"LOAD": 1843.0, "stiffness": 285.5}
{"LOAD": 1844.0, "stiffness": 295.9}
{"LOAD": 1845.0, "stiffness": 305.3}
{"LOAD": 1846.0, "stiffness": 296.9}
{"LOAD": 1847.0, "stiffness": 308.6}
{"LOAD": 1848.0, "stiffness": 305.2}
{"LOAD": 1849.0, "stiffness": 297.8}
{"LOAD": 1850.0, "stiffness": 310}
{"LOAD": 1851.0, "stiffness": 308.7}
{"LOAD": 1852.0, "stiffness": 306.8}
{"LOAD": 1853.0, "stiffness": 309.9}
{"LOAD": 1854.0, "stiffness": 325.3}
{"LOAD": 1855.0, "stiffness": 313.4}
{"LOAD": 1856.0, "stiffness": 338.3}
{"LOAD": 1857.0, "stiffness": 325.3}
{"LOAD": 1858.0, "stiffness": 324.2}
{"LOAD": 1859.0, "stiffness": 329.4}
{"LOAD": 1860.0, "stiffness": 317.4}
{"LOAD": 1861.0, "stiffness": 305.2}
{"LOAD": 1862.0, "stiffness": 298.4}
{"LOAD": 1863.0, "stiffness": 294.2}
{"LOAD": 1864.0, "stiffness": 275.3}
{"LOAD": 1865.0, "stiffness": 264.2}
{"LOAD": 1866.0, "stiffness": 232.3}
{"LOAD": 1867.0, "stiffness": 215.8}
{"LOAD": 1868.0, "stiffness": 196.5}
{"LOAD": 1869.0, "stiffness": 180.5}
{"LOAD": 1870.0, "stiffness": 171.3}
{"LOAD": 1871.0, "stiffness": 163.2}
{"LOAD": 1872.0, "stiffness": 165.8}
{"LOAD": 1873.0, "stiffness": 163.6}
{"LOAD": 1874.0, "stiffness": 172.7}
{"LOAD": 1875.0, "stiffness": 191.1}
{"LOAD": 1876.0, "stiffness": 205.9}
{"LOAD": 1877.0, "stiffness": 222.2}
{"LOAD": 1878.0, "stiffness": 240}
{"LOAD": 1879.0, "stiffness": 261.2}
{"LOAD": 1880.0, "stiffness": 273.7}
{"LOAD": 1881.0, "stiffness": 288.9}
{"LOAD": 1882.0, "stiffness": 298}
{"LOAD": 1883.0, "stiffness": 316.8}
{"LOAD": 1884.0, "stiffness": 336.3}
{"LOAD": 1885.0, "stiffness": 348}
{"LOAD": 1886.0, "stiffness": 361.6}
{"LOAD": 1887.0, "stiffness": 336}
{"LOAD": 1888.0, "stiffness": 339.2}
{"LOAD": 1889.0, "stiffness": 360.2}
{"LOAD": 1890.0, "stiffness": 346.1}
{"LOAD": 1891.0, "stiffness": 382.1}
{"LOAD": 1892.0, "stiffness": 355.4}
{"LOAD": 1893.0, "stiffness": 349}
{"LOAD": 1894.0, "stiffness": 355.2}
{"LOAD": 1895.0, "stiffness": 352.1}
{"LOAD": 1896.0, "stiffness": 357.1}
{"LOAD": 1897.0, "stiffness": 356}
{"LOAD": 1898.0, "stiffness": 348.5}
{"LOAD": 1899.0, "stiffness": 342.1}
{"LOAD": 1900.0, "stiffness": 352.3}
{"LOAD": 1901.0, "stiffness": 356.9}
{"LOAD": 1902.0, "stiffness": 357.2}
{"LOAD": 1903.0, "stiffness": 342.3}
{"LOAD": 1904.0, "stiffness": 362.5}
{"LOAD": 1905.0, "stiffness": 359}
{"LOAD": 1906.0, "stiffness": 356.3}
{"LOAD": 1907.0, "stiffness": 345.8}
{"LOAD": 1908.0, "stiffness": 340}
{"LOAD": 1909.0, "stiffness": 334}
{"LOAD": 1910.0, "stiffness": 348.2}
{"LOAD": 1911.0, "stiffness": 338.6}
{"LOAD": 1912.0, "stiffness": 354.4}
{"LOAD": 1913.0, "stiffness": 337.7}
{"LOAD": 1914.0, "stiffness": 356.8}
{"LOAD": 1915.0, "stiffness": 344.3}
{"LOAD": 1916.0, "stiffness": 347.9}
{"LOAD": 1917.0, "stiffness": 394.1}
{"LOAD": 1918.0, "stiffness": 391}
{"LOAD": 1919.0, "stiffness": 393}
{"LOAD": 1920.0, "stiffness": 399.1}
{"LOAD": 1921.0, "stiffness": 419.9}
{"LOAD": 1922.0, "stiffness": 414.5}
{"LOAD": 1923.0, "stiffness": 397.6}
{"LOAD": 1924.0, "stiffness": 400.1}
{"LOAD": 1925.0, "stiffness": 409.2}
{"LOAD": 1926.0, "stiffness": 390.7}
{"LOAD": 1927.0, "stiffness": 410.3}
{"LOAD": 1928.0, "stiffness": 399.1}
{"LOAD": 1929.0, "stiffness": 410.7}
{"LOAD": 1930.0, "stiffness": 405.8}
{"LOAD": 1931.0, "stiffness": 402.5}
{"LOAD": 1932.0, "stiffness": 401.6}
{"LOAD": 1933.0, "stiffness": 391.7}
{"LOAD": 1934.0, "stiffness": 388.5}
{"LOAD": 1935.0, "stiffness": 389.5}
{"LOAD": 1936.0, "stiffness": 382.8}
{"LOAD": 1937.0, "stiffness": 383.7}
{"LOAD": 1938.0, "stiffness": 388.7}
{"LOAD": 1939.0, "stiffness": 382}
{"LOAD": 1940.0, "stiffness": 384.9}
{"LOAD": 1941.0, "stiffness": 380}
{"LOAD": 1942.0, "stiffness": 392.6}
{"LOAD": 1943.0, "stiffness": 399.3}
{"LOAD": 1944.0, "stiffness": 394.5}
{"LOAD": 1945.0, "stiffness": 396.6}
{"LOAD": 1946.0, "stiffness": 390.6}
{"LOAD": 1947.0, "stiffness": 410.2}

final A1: 3.7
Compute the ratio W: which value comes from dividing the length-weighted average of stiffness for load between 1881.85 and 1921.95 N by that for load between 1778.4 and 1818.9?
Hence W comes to 1.19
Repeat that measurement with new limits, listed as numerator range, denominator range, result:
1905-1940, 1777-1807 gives 1.30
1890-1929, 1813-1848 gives 1.31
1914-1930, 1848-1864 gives 1.26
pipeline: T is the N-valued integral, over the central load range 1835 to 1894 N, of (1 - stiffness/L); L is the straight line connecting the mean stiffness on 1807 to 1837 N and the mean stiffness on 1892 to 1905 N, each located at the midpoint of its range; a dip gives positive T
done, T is 7.5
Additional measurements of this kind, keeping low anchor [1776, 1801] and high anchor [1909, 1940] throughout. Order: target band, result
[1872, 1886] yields 3.8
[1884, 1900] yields 0.4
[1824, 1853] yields 3.6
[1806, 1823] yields -0.1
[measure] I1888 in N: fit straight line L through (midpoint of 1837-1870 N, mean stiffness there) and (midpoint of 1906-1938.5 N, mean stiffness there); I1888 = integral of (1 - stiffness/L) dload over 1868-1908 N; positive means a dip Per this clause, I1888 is 4.2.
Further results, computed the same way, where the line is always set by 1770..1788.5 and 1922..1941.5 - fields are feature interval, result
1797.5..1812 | -0.6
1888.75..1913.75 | 1.5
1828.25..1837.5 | 1.5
